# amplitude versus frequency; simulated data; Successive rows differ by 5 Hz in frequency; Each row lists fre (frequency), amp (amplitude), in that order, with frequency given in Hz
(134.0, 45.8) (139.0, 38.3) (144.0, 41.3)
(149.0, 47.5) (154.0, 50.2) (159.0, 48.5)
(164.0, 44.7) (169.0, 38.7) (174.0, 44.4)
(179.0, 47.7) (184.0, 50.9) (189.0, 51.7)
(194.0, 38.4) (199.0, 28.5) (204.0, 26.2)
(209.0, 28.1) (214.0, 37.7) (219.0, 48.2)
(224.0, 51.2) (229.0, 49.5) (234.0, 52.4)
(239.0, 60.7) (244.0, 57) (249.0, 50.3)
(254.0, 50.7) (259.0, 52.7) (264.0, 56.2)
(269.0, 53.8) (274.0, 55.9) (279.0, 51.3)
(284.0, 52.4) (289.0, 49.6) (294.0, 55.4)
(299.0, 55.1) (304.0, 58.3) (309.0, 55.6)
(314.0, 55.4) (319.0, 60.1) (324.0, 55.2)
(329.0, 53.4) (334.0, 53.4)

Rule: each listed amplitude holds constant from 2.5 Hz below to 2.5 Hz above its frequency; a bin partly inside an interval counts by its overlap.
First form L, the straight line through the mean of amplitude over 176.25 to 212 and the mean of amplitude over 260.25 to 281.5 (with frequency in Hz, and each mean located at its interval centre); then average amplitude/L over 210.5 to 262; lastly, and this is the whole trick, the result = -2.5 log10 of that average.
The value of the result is -0.07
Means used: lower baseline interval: 38.8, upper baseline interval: 54.2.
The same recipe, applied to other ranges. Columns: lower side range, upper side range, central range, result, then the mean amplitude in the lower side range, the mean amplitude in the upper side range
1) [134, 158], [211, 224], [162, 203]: 0.047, 44.7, 44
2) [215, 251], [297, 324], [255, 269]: -0.001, 52.2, 56.8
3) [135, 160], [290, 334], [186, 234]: 0.204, 45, 55.7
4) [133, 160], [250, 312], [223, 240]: -0.050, 45.1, 53.8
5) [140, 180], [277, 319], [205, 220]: 0.334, 45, 54.5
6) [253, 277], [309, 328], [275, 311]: 0.025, 54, 56.5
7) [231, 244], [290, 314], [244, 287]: 0.058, 56.4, 55.6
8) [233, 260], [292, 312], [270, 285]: 0.038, 54.1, 56.1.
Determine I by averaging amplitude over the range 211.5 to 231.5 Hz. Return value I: 46.6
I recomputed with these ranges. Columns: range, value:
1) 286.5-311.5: 54.8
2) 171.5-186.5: 47.7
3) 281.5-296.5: 52.5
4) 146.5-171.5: 45.9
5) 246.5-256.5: 50.5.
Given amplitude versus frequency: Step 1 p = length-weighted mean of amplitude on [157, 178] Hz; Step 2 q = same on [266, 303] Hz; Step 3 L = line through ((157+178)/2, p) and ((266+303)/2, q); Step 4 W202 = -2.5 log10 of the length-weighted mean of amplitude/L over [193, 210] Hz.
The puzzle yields 0.49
